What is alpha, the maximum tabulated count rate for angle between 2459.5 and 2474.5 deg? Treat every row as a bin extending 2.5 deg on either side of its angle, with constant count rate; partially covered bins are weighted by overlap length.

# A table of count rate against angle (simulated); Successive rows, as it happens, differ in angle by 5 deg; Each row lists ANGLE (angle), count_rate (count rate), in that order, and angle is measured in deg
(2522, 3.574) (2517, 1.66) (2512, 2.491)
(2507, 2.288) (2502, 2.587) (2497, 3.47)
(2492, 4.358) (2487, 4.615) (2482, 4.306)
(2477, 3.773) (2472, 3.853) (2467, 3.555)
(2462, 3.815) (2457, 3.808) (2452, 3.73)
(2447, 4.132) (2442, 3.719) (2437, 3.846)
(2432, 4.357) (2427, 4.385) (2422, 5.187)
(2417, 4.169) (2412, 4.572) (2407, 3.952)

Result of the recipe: 3.853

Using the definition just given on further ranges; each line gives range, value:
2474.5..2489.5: 4.615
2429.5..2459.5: 4.357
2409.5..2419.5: 4.572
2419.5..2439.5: 5.187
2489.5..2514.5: 4.358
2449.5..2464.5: 3.815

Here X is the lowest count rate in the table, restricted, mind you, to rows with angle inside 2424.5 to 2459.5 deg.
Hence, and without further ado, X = 3.719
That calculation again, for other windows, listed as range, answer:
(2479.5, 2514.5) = 2.288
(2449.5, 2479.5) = 3.555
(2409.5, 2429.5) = 4.169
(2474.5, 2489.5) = 3.773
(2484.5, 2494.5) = 4.358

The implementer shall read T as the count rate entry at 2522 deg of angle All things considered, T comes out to 3.574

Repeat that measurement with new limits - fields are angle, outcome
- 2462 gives 3.815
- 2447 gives 4.132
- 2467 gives 3.555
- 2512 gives 2.491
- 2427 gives 4.385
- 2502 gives 2.587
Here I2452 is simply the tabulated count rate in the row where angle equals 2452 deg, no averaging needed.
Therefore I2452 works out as 3.73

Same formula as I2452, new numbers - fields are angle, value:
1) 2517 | 1.66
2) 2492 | 4.358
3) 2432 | 4.357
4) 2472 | 3.853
